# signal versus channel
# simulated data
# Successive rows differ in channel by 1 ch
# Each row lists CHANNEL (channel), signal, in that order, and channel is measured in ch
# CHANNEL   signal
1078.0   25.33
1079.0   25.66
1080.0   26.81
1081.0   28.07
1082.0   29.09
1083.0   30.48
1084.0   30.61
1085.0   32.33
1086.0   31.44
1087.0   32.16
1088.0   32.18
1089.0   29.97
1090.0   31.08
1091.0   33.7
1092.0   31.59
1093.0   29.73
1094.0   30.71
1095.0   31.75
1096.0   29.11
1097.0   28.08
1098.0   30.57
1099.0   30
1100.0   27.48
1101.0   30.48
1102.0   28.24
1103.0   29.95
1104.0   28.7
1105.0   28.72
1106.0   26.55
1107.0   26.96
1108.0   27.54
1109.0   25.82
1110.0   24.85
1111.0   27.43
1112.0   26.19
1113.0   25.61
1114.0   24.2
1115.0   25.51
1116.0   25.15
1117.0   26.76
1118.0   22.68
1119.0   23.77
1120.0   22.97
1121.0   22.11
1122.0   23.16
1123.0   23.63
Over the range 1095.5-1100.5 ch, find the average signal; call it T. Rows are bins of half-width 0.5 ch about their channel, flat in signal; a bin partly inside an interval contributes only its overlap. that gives 29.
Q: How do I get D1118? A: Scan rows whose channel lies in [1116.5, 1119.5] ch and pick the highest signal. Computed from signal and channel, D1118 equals 26.76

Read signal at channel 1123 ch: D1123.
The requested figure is 23.63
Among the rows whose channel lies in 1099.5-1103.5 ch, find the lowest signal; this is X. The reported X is 27.48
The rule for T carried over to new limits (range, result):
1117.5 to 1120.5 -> 23.1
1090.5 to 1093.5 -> 31.7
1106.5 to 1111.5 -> 26.5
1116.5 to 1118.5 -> 24.7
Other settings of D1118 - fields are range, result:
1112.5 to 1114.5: 25.61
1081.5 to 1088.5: 32.33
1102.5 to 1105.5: 29.95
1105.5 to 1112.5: 27.54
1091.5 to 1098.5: 31.75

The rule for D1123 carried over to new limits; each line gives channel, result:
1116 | 25.15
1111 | 27.43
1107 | 26.96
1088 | 32.18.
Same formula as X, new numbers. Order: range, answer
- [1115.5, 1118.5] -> 22.68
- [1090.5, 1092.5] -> 31.59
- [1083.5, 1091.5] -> 29.97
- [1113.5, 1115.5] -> 24.2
